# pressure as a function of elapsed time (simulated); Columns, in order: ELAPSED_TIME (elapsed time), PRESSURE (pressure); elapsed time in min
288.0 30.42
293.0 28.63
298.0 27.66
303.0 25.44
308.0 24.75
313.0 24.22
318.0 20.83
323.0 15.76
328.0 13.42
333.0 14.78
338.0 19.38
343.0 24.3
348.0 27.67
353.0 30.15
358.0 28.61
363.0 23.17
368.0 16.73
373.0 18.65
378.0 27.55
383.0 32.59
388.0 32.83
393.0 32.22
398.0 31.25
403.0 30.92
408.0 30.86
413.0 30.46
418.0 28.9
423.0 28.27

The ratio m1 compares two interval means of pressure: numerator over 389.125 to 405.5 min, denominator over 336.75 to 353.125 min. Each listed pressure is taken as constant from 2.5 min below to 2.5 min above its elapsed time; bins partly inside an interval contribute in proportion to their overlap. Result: 1.26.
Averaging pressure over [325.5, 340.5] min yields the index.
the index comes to 15.9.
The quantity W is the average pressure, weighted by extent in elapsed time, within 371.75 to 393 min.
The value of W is 29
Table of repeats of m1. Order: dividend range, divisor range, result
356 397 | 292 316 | 1.03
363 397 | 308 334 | 1.43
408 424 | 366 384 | 1.27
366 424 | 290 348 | 1.29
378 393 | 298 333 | 1.53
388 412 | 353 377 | 1.36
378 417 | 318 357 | 1.48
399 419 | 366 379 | 1.49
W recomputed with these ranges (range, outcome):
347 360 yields 28.9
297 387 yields 23.2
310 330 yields 18.8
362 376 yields 19.4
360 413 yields 27.8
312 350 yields 19.8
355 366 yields 25.7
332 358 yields 24.3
